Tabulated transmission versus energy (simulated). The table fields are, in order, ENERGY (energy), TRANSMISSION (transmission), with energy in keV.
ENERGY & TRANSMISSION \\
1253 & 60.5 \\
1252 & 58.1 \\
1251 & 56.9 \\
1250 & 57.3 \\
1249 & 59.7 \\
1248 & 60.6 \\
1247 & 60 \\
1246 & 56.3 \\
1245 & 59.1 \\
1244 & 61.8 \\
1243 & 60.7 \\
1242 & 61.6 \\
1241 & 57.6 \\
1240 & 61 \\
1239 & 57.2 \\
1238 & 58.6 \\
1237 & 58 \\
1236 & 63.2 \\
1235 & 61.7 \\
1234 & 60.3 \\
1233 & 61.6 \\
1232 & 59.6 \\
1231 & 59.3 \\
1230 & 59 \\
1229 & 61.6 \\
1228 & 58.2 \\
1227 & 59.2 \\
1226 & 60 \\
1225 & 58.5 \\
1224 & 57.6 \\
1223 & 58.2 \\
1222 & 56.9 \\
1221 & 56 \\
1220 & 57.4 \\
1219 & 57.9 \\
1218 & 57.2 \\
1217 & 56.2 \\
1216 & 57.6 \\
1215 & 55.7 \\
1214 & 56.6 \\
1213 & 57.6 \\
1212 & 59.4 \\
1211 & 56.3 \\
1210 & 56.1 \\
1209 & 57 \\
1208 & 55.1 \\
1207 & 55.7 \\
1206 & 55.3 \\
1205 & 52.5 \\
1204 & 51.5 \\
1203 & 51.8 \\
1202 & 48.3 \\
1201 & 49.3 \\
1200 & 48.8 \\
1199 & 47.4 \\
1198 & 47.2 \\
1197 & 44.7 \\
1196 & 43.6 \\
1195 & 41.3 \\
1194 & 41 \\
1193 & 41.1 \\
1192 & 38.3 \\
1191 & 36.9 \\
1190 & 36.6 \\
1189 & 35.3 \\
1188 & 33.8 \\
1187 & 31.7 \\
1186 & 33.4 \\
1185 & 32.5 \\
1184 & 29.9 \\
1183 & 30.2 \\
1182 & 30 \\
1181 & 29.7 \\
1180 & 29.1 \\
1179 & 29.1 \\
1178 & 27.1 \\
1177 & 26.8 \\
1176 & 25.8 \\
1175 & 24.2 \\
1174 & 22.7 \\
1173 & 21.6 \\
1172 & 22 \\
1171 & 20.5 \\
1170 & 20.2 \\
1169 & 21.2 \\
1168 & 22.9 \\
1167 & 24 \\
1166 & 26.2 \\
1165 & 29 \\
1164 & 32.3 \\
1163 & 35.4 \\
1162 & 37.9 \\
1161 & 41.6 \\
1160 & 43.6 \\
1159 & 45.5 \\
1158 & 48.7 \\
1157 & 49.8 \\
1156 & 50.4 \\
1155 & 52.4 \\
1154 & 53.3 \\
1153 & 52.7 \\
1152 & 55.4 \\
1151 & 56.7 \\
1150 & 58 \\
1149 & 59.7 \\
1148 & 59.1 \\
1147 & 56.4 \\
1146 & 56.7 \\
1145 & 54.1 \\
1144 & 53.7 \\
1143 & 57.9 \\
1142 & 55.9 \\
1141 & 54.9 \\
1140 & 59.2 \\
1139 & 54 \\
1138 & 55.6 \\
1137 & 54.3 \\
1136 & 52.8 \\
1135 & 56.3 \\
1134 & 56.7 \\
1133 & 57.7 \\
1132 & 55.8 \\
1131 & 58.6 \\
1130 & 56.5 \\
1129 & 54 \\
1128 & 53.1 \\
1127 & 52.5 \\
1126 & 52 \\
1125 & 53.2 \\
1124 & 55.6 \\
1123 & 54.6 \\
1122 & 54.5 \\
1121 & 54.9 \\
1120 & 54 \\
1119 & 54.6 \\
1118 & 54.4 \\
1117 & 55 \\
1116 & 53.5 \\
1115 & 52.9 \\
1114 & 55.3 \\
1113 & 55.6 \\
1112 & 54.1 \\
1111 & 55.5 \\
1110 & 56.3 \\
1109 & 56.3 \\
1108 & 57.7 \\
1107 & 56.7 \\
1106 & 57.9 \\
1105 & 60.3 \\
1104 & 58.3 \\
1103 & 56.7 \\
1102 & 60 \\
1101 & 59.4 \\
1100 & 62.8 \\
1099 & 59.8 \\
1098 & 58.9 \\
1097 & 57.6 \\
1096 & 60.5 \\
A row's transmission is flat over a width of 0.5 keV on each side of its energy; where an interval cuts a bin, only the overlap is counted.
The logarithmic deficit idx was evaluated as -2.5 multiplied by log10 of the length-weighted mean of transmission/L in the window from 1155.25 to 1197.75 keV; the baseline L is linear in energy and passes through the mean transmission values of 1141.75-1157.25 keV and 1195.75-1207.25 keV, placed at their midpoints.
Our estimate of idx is 0.49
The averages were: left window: 55.2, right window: 49.7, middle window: 33.2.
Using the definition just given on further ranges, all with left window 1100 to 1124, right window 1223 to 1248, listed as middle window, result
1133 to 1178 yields 0.30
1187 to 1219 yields 0.20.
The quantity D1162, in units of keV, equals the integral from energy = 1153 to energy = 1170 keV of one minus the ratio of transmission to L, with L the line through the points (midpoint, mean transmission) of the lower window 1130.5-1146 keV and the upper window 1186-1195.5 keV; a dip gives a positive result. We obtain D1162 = 3.5 keV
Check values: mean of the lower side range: 55.9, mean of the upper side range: 37.1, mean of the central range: 38.3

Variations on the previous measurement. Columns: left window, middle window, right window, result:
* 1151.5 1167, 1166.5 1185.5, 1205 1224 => 8.65 keV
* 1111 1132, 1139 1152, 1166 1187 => -4.51 keV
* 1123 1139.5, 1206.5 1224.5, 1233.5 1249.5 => 0.54 keV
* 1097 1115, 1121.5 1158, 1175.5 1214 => -2.35 keV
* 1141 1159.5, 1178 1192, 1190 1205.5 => 4.53 keV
